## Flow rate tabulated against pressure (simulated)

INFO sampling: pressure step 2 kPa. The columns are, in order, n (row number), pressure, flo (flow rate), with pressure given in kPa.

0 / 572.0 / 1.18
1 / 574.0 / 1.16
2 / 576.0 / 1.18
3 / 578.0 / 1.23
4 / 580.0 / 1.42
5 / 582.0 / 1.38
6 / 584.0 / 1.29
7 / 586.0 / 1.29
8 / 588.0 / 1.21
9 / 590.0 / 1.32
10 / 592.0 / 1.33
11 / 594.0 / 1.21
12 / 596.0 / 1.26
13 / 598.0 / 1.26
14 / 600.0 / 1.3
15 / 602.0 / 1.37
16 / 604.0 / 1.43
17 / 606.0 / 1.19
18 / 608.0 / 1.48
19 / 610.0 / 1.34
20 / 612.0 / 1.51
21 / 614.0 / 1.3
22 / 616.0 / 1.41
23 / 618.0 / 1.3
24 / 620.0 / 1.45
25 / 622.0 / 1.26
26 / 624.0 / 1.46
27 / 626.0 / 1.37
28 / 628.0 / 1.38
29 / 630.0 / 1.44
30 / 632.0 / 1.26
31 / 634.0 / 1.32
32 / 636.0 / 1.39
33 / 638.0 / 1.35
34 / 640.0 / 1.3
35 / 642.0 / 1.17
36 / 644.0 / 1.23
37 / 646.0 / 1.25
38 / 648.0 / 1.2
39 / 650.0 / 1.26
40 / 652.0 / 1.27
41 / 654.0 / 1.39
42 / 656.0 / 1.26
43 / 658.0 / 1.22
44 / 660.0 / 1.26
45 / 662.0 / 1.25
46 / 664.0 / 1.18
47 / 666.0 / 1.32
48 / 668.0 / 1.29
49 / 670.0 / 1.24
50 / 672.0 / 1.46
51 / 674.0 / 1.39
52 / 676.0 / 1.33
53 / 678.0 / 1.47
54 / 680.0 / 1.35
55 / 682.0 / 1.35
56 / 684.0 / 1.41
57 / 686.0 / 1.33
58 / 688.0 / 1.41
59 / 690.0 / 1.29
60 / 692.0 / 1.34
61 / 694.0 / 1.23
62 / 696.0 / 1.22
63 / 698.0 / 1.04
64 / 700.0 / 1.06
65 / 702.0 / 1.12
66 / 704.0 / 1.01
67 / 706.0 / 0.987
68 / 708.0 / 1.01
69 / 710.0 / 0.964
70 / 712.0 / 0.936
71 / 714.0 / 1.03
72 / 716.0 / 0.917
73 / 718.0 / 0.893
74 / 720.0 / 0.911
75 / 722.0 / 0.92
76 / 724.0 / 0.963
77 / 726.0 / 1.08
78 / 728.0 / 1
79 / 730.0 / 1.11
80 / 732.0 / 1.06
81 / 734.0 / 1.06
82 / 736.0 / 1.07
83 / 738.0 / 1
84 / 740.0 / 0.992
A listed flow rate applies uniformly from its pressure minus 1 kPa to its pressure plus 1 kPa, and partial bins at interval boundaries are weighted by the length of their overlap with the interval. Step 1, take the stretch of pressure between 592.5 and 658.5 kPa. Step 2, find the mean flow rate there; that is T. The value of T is 1.32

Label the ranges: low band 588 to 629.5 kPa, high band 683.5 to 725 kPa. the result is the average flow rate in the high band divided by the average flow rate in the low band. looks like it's 0.8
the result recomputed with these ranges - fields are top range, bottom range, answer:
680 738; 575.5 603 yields 0.85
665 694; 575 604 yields 1.04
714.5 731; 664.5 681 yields 0.72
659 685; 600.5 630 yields 0.97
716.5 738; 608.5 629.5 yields 0.73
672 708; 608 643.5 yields 0.93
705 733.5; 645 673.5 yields 0.77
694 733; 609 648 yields 0.76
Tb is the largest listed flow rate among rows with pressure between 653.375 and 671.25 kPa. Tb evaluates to 1.39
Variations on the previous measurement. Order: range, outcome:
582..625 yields 1.51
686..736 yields 1.41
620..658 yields 1.46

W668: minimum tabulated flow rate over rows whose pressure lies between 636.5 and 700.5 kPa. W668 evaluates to 1.04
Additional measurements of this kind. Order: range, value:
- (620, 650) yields 1.17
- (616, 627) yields 1.26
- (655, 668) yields 1.18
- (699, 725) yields 0.893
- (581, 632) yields 1.19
